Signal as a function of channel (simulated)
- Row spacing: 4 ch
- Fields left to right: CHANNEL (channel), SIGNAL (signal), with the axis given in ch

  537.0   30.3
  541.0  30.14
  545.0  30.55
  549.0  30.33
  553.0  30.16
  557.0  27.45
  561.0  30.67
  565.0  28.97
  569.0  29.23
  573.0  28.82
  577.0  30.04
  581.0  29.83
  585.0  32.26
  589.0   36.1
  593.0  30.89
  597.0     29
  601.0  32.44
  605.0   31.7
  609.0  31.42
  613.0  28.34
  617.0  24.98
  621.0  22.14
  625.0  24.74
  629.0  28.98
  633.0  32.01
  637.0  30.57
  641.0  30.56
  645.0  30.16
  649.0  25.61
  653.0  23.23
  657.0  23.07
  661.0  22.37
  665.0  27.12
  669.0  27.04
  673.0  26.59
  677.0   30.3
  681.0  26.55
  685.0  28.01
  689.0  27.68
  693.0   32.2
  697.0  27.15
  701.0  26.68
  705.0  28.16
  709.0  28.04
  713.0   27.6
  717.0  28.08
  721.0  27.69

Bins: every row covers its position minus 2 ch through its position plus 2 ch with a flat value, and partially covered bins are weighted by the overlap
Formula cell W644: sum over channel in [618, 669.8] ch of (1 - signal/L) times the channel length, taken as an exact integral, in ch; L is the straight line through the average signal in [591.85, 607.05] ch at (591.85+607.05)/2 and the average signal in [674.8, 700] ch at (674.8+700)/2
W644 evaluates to 5.4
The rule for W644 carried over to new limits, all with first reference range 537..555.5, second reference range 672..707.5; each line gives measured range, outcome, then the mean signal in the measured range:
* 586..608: -1.9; 32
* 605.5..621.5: 0.9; 27.6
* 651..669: 2.7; 24.3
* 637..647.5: -0.5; 30.2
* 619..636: 1.1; 27.2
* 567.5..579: 0.2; 29.4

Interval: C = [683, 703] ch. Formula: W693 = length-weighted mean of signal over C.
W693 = 28.3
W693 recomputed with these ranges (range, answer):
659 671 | 25.5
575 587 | 30.7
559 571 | 29.6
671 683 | 27.8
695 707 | 27.3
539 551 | 30.3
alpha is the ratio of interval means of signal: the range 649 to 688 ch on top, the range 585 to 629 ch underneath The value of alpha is 0.89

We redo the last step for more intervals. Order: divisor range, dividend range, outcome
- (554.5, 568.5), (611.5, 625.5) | 0.86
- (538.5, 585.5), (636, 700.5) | 0.92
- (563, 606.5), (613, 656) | 0.88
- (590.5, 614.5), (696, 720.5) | 0.90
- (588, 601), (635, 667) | 0.84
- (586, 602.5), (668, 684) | 0.86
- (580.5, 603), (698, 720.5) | 0.87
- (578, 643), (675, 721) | 0.95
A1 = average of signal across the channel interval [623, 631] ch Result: 26.9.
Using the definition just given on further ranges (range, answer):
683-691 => 27.8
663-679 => 27.8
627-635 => 30.5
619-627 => 23.4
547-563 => 29.7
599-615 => 31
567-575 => 29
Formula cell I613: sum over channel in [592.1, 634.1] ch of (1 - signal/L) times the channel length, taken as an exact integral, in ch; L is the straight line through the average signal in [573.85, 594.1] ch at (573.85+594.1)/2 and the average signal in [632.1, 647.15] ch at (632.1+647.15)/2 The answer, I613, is 3.4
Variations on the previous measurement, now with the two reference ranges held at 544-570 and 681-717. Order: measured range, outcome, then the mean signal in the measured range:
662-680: 0.63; 27.4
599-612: -1.12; 31.6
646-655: 1.12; 25.1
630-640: -0.77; 31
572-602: -1.97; 31.2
